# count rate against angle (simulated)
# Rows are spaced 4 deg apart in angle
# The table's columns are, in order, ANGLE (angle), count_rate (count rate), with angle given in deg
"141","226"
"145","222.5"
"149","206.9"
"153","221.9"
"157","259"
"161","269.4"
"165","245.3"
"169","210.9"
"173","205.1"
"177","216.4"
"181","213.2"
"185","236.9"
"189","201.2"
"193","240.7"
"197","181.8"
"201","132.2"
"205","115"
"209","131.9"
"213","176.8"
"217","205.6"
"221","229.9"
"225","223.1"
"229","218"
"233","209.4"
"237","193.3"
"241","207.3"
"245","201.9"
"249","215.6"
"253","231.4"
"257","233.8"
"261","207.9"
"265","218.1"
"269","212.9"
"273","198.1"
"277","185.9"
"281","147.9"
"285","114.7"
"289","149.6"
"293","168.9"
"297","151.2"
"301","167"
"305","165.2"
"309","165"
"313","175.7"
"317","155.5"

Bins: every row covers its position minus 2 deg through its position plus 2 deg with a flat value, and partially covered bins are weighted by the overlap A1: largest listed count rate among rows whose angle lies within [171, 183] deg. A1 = 216.4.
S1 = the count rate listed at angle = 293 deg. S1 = 168.9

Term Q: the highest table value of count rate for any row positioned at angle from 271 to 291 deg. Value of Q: 198.1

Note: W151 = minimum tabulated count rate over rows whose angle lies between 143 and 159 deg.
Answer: 206.9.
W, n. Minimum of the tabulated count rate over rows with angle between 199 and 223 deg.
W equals 115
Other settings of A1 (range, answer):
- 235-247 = 207.3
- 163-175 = 245.3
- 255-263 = 233.8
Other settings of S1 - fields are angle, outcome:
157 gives 259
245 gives 201.9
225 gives 223.1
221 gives 229.9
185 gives 236.9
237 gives 193.3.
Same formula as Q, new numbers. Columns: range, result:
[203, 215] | 176.8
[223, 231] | 223.1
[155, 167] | 269.4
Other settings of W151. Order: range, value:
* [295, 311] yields 151.2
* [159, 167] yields 245.3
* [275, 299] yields 114.7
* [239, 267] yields 201.9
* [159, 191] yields 201.2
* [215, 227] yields 205.6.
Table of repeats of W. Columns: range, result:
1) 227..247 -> 193.3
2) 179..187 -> 213.2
